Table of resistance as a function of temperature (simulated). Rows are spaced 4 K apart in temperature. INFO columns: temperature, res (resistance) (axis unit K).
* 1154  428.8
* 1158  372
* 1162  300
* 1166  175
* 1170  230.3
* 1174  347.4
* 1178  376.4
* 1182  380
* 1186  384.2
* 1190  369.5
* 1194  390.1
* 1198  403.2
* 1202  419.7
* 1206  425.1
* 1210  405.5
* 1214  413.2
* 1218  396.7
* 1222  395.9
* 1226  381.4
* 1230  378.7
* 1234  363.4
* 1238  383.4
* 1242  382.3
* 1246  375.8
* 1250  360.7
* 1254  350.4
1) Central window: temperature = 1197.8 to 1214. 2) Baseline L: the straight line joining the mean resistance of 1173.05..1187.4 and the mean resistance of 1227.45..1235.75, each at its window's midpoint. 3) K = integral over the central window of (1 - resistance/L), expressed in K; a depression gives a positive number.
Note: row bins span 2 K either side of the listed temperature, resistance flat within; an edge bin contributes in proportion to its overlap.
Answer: -1.82 K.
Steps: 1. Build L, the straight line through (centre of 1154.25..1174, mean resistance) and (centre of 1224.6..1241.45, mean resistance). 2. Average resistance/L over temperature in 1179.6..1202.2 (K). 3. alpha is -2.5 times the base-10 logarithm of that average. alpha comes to -0.19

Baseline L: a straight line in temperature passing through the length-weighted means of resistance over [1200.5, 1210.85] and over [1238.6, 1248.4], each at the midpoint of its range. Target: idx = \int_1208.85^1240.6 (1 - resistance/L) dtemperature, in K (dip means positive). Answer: 0.7 K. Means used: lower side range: 418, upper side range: 379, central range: 389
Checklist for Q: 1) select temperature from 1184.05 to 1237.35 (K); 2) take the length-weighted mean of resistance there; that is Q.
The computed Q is 394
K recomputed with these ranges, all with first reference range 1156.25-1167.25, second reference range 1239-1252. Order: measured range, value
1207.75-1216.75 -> -1.8 K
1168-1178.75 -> -0.4 K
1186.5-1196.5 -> -2.0 K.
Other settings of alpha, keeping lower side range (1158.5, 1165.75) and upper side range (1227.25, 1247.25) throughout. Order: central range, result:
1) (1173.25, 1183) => -0.210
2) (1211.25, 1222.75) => -0.146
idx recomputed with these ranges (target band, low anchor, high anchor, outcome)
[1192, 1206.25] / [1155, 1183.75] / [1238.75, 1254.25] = -3.01 K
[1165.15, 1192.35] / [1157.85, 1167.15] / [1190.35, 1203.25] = 0.48 K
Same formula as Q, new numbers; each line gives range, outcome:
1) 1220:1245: 381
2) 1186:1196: 381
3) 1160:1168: 238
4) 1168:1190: 346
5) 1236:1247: 381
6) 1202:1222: 410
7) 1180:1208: 396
